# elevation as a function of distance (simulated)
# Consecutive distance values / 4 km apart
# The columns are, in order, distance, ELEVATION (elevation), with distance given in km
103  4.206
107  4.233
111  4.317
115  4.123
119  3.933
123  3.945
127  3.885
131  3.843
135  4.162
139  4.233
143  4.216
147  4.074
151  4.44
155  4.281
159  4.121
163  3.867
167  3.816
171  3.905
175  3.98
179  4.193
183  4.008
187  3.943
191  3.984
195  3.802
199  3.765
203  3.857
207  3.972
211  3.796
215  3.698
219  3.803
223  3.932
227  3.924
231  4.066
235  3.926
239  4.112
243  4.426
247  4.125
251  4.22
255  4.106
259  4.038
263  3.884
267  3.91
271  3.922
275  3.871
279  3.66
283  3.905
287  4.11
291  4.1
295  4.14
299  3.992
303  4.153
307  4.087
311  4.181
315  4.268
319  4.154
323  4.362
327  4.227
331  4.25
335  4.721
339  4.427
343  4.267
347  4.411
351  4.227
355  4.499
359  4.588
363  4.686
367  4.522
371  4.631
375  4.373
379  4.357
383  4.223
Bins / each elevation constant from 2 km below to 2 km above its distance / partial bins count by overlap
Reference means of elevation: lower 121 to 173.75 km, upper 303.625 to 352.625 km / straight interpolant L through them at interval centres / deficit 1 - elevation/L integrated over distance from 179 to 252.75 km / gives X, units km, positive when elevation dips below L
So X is 3.2 km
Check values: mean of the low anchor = 4.06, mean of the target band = 3.97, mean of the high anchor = 4.29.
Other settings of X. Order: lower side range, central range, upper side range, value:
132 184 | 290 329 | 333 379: 1.98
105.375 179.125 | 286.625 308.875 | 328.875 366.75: 1.36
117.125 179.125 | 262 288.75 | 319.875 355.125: 2.31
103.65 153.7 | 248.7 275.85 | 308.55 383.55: 1.81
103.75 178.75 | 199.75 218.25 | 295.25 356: 1.46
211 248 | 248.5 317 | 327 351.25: 2.39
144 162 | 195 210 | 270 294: 0.92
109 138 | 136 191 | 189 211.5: -1.84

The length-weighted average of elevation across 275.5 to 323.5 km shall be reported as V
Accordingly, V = 4.08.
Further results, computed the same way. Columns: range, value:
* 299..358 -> 4.3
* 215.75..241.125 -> 3.95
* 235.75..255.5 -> 4.19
